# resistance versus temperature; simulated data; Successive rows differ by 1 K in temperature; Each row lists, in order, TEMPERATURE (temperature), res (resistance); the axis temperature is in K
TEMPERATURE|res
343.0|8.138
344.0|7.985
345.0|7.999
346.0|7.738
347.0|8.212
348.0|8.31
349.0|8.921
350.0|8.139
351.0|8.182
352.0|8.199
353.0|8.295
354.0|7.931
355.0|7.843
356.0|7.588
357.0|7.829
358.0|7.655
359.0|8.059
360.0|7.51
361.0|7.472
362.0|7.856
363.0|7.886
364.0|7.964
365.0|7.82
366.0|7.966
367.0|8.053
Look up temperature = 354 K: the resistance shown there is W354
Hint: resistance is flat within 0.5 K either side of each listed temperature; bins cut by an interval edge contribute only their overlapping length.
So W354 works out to 7.931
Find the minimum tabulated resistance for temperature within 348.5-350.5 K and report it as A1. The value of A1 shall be 8.139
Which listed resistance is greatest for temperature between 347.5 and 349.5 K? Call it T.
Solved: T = 8.921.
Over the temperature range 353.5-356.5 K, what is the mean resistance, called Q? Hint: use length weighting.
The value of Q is 7.79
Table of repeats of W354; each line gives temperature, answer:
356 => 7.588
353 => 8.295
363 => 7.886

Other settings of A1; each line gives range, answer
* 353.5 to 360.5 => 7.51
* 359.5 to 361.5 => 7.472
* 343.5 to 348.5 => 7.738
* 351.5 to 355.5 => 7.843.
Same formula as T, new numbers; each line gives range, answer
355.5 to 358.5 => 7.829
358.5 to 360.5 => 8.059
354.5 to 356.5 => 7.843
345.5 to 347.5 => 8.212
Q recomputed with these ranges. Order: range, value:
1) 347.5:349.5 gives 8.62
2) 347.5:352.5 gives 8.35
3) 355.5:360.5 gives 7.73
